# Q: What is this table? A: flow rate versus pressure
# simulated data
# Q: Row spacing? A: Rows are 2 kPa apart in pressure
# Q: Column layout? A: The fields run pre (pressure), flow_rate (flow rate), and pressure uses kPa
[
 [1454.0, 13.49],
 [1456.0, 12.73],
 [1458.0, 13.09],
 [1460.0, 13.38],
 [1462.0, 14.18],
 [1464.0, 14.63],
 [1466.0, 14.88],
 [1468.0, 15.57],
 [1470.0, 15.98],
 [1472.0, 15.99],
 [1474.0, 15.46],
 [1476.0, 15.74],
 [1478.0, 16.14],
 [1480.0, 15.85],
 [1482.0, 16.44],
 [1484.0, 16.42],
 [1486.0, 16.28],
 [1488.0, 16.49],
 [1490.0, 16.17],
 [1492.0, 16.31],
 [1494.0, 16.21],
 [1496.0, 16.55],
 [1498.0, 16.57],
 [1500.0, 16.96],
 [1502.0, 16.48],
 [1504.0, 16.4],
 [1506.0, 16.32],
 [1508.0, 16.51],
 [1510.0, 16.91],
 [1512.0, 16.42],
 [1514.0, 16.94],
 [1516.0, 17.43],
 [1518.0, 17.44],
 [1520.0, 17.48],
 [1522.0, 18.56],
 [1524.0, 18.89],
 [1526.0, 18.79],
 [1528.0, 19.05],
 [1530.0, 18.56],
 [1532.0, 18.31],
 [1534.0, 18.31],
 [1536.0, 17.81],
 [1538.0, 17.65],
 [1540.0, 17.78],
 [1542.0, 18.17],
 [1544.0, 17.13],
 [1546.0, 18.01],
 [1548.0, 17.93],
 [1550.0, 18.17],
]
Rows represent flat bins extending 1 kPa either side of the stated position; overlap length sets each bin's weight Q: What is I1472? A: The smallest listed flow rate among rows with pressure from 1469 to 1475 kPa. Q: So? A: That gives 15.46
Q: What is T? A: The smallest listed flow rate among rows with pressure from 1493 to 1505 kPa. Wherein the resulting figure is 16.21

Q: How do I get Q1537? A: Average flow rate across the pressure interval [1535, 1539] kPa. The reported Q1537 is 17.7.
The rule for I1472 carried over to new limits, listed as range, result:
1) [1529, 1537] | 17.81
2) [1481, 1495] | 16.17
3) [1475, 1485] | 15.74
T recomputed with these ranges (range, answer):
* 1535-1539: 17.65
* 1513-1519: 16.94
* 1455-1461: 12.73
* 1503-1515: 16.32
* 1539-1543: 17.78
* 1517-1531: 17.44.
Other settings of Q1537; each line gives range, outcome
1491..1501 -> 16.5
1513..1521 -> 17.3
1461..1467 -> 14.6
